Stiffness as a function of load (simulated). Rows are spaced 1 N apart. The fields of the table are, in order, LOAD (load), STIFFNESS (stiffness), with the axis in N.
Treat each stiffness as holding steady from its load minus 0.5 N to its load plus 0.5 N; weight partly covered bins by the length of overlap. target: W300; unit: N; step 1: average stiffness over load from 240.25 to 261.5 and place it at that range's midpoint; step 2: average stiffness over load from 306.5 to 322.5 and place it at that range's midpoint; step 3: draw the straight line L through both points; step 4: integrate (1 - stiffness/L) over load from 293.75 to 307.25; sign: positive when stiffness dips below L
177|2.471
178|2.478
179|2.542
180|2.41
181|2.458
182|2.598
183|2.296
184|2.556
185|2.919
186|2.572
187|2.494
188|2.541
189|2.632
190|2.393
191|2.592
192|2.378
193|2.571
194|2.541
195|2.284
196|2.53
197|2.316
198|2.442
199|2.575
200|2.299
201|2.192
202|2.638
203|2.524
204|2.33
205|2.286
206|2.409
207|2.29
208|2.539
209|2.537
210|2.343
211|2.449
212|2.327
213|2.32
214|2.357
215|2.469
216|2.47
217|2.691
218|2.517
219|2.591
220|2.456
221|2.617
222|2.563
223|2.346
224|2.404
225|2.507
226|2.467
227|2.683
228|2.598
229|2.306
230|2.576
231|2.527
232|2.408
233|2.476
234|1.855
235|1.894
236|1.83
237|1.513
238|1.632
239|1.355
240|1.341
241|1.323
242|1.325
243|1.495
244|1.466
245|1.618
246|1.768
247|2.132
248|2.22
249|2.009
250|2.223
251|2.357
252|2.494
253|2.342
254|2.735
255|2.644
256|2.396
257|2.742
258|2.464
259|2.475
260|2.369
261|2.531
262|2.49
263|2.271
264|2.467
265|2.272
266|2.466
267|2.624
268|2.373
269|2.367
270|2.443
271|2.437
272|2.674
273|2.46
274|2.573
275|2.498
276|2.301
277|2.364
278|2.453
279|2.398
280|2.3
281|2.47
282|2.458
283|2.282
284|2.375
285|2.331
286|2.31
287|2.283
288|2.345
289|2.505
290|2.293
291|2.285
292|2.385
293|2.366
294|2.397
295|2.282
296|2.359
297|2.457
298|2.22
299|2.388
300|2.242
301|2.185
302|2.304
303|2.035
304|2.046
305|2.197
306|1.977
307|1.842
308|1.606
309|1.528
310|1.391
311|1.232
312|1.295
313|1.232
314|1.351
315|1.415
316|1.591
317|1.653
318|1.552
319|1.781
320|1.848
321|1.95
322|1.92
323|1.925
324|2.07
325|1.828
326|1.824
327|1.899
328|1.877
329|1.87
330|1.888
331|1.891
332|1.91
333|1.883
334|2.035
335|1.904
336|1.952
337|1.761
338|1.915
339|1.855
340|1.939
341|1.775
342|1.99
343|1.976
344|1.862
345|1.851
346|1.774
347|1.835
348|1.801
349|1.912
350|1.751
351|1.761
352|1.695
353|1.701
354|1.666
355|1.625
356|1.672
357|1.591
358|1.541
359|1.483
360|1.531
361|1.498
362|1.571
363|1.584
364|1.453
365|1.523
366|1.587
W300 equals -4.1 N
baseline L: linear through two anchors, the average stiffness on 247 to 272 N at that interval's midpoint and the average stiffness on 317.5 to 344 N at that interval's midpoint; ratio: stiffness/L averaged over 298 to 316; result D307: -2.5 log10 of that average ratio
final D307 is 0.16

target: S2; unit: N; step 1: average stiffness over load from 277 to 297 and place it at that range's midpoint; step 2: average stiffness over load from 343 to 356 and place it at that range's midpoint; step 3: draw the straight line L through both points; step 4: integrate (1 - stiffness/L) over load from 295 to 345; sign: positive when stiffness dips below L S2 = 4.3 N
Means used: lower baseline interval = 2.36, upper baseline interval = 1.77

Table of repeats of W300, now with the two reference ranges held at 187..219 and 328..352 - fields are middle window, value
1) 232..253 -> 4.0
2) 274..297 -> -3.0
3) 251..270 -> -2.3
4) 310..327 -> 2.6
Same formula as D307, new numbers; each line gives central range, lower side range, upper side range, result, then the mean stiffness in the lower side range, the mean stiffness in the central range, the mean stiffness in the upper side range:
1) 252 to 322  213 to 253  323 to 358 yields -0.104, 2.16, 2.2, 1.84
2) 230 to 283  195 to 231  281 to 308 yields 0.063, 2.45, 2.22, 2.27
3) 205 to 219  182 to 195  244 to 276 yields 0.017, 2.53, 2.44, 2.37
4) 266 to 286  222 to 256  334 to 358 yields -0.212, 2.1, 2.43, 1.81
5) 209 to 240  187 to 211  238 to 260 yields -0.030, 2.44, 2.31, 2.04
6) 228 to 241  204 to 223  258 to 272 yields 0.233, 2.45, 1.97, 2.44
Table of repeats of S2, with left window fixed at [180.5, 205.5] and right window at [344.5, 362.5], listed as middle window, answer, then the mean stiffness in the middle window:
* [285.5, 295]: -1.68 N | 2.35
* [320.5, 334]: -0.72 N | 1.91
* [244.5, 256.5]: -0.30 N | 2.24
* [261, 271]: -1.47 N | 2.43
